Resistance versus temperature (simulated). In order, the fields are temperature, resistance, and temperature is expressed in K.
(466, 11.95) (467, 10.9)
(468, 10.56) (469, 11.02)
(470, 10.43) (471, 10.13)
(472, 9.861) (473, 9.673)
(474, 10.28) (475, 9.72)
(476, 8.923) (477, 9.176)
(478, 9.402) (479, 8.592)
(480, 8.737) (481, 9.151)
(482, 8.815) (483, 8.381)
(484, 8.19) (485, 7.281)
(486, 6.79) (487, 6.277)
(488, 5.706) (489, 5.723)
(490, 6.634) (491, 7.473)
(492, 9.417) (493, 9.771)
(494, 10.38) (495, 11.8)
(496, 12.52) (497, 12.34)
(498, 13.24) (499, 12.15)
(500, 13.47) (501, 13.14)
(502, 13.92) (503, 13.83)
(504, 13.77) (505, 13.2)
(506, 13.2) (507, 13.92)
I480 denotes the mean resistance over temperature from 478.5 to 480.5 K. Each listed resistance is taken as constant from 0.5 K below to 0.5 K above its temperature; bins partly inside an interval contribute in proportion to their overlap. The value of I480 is 8.66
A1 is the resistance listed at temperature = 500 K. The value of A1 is 13.47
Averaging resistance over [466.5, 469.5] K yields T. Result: 10.8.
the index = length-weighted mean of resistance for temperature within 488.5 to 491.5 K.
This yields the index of 6.61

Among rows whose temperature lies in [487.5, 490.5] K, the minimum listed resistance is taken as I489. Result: 5.706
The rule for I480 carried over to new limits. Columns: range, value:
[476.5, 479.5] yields 9.06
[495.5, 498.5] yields 12.7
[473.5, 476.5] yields 9.64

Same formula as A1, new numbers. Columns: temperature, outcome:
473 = 9.673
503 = 13.83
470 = 10.43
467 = 10.9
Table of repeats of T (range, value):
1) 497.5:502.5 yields 13.2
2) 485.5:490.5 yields 6.23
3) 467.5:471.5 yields 10.5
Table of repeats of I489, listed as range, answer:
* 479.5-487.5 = 6.277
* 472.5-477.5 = 8.923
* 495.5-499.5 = 12.15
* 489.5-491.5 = 6.634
